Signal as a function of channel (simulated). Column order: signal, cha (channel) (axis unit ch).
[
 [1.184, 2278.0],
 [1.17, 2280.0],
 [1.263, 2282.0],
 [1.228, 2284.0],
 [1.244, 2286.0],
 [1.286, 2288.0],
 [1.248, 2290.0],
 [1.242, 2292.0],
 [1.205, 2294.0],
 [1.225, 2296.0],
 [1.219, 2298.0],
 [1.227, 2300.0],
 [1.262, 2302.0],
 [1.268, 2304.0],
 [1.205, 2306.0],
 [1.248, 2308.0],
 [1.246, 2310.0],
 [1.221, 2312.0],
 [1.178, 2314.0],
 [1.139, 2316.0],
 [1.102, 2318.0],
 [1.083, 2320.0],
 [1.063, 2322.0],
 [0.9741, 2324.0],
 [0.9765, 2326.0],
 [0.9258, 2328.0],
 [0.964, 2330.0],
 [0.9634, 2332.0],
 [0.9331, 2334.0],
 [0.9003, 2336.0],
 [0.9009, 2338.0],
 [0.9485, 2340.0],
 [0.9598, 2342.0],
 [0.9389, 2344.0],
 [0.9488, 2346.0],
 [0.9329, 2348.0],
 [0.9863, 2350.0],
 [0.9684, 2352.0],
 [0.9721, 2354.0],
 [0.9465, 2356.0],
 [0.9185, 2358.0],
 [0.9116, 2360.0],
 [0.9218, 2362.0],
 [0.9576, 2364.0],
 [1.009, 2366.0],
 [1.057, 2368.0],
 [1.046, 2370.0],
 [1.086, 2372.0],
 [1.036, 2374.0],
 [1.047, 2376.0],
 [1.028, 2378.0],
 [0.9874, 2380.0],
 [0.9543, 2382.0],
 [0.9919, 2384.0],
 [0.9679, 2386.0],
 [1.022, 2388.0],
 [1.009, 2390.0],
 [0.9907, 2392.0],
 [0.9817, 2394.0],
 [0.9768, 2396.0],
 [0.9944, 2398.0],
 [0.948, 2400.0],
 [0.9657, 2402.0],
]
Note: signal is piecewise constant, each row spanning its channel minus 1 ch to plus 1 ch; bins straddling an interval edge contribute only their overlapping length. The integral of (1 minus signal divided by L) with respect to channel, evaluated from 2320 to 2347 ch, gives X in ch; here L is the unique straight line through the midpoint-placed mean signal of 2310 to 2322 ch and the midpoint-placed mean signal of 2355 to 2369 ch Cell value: 2.9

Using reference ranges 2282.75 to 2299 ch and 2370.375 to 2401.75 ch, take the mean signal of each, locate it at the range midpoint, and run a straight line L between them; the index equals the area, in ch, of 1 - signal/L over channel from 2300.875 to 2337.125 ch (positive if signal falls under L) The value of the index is 2.4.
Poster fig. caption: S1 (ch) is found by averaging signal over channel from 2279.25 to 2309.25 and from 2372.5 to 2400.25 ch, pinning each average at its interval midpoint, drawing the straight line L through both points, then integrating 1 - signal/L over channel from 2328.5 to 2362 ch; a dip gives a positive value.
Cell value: 4.9 ch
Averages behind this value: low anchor 1.24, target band 0.942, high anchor 0.998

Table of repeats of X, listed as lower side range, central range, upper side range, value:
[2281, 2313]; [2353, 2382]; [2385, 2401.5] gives 1.6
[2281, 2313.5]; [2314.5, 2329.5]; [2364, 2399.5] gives 1.7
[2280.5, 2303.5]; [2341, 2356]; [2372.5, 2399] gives 1.9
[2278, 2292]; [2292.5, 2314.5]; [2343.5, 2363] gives -1.4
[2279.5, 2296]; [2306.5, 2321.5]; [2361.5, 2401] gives 0.0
